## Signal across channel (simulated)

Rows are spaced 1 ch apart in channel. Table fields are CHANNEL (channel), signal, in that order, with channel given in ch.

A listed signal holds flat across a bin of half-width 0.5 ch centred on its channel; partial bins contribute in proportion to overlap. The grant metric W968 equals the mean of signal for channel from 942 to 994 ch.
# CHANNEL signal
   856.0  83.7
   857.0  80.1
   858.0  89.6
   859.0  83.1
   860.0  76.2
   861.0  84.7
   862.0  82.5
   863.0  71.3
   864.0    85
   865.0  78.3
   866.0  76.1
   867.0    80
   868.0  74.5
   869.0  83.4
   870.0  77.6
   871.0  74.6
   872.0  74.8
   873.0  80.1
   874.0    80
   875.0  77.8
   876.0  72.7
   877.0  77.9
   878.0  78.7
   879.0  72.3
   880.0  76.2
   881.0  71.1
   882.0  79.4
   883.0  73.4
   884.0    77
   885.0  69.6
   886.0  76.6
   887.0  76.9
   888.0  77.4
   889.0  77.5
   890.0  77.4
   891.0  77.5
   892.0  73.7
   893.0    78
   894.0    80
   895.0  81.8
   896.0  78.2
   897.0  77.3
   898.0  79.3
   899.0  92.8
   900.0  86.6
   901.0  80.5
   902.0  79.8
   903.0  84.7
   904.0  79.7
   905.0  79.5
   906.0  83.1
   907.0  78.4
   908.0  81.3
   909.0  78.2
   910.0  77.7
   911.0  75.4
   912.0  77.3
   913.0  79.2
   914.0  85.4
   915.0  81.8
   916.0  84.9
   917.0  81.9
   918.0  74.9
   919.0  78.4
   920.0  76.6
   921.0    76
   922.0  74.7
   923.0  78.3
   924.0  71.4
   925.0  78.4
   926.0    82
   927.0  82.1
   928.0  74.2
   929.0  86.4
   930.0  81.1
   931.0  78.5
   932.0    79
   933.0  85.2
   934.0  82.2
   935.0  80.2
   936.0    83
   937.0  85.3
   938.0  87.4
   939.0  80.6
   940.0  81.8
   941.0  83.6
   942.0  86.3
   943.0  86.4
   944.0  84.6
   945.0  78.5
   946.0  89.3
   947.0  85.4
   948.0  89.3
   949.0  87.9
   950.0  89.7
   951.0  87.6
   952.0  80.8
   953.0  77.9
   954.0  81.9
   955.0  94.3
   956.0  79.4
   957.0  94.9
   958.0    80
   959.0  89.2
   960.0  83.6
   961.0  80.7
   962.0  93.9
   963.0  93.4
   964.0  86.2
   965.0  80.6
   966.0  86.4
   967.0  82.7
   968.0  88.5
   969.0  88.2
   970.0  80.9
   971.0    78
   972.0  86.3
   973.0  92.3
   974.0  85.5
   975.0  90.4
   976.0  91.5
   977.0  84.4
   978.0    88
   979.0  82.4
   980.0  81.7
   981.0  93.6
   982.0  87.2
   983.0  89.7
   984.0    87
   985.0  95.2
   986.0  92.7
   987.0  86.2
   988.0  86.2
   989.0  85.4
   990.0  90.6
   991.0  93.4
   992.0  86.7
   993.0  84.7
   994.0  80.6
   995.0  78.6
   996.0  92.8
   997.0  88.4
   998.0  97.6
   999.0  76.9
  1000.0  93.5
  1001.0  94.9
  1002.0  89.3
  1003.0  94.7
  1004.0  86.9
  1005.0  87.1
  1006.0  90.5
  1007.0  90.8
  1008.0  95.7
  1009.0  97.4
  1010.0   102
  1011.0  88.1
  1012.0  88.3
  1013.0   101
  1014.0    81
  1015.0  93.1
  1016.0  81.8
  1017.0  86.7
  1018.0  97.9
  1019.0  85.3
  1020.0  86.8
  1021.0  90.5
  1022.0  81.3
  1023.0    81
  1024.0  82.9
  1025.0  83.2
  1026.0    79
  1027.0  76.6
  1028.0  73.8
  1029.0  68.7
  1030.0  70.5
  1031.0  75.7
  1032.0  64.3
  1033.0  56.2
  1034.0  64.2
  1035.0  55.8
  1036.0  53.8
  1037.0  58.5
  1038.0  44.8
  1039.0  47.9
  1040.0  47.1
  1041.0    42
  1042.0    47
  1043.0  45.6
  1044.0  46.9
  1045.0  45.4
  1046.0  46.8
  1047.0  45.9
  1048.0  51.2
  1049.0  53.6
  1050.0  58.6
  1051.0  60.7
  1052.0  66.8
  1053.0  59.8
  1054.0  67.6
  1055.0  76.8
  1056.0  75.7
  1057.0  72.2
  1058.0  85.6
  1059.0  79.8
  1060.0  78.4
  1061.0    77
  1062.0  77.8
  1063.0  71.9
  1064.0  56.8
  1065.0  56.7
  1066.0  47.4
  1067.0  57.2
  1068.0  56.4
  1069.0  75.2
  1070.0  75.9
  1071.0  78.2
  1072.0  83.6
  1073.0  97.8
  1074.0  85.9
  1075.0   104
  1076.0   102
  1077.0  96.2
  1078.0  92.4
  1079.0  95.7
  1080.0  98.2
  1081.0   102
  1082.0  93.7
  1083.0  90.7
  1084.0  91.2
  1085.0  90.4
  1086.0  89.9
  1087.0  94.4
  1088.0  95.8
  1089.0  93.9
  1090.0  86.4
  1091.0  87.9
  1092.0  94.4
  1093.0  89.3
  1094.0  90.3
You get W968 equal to 86.6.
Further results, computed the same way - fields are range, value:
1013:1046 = 68.8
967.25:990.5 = 87.4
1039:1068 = 60.4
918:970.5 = 83.3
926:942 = 82.2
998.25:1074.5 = 73.1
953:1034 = 86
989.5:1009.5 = 89.6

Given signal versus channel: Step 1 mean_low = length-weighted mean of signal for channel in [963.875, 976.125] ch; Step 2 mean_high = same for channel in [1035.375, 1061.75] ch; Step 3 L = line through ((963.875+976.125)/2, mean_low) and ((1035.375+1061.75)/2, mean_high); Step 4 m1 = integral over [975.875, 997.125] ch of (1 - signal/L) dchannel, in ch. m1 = -1.95 ch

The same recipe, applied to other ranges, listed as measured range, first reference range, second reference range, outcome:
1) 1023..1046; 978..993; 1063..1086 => 6.7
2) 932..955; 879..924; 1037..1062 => -3.5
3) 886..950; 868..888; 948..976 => 0.1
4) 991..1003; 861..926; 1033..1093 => -2.1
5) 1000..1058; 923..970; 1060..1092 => 7.7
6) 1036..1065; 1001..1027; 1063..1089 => 8.7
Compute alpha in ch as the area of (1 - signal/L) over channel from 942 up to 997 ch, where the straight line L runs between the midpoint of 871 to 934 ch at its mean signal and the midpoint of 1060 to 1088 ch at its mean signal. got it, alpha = -4.2 ch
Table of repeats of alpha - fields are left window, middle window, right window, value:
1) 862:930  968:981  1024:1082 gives -2.2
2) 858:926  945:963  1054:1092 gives -1.4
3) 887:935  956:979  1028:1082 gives -3.4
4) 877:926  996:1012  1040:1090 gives -3.3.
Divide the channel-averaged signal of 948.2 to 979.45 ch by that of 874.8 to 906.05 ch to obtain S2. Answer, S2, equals 1.10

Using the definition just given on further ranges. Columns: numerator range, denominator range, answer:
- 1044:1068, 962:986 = 0.73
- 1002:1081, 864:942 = 0.94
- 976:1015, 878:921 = 1.13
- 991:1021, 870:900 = 1.16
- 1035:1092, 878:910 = 0.92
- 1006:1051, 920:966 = 0.85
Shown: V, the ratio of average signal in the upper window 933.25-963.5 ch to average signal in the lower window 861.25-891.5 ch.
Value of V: 1.11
